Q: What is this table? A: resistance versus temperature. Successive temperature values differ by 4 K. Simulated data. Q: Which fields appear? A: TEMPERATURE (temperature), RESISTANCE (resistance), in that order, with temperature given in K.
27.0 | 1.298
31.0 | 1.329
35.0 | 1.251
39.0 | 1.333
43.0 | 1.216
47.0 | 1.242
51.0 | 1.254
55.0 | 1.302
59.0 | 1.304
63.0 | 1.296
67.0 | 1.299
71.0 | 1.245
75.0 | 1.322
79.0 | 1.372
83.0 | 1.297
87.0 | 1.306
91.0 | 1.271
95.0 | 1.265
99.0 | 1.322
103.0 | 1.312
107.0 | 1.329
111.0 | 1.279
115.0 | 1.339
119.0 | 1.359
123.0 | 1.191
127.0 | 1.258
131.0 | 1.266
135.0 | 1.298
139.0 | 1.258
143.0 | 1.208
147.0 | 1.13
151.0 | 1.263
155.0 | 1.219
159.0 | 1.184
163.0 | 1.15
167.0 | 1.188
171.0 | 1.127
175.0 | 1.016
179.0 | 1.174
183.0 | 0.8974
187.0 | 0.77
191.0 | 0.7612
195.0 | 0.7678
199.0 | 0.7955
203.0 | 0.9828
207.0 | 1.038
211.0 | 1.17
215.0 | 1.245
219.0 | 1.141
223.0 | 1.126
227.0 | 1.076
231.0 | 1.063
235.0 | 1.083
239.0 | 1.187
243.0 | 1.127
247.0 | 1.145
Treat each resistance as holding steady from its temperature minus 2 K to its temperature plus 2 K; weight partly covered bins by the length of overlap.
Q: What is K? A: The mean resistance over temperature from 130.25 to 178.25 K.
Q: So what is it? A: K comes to 1.19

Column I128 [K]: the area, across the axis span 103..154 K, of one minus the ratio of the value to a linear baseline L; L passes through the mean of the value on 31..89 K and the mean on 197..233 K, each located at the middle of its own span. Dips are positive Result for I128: -3.1 K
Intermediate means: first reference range 1.29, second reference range 1.07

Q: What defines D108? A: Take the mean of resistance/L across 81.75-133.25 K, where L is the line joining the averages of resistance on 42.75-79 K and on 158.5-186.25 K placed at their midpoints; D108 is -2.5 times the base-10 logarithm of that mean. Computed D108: -0.08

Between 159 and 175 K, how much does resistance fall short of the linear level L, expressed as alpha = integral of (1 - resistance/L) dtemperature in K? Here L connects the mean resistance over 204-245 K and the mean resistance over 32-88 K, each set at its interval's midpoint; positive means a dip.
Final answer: 0.5 K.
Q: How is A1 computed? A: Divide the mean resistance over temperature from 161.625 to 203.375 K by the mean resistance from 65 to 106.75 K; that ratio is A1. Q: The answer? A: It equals 0.7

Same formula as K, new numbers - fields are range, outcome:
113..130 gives 1.29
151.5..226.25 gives 1.05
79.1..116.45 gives 1.31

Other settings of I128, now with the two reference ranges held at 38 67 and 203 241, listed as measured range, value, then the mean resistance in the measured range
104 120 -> -1.3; 1.32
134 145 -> -0.5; 1.25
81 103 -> -1.0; 1.29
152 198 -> 5.6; 1.02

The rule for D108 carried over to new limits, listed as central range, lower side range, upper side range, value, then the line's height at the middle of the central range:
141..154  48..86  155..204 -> -0.116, 1.08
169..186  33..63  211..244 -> 0.134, 1.17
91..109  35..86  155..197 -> -0.094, 1.19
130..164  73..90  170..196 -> -0.145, 1.07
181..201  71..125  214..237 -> 0.413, 1.17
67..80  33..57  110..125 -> -0.025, 1.28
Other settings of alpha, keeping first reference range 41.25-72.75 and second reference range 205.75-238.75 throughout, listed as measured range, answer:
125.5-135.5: -0.6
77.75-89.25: -0.7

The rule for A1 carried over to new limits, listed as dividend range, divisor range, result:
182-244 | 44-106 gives 0.78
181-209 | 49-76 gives 0.67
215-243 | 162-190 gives 1.09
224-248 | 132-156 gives 0.90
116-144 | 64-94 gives 0.97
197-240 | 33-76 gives 0.85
